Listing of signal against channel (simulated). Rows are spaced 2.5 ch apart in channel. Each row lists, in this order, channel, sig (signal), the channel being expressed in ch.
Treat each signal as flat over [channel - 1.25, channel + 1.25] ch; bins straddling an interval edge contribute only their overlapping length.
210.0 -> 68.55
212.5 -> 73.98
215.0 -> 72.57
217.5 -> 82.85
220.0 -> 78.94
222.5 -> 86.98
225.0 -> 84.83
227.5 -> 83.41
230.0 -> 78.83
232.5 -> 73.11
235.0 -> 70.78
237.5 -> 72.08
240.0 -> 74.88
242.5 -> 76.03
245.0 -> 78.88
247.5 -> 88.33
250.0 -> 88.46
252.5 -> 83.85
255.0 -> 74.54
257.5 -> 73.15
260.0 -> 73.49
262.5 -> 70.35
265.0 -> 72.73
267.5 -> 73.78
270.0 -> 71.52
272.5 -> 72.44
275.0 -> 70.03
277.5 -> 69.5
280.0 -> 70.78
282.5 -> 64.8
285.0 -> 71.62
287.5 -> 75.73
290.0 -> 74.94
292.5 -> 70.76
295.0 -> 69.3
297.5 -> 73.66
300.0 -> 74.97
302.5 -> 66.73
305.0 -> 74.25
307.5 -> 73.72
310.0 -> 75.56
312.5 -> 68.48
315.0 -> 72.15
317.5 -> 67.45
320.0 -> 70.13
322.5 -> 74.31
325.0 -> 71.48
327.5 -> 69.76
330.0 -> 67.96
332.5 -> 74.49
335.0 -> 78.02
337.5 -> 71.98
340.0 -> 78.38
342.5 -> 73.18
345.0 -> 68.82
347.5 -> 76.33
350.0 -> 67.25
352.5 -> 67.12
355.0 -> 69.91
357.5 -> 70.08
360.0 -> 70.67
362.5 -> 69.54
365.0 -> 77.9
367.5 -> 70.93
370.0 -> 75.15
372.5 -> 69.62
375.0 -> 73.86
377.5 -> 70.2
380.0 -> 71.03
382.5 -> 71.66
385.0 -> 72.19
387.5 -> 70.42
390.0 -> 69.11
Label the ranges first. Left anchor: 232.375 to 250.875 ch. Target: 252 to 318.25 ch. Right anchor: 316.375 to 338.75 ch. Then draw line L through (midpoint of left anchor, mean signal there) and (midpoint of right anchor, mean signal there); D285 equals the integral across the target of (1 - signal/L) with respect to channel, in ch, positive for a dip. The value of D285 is 2.3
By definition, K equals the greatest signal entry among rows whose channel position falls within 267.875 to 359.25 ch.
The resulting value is 78.38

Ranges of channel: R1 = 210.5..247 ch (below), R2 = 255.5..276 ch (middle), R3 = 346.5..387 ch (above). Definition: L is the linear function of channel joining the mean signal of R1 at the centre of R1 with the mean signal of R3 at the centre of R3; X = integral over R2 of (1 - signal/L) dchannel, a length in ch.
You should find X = 1.0 ch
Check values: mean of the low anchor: 77.8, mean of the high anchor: 71.4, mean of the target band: 72.3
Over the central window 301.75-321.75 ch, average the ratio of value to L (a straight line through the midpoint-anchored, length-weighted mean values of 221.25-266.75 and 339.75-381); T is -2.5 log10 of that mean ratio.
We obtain 0.05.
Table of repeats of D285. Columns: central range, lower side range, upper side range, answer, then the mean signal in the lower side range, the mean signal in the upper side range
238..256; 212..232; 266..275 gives -1.0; 80.3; 72.2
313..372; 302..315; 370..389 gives 0.0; 72.1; 71.5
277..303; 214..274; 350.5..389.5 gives 1.3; 77.4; 71.2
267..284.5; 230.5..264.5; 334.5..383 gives 1.2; 76.7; 72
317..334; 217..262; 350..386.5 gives 0.6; 78.9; 71.3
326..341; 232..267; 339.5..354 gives -0.2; 76.5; 71.5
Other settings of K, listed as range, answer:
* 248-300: 88.46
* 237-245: 78.88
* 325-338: 78.02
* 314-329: 74.31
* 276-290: 75.73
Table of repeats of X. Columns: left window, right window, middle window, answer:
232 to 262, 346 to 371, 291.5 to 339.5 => 1.1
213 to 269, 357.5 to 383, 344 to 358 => 0.6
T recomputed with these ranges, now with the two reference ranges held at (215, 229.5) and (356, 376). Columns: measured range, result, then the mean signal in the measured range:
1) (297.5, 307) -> 0.063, 72.3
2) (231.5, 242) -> 0.117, 72.9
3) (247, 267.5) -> 0.032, 77.5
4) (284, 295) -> 0.068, 72.8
